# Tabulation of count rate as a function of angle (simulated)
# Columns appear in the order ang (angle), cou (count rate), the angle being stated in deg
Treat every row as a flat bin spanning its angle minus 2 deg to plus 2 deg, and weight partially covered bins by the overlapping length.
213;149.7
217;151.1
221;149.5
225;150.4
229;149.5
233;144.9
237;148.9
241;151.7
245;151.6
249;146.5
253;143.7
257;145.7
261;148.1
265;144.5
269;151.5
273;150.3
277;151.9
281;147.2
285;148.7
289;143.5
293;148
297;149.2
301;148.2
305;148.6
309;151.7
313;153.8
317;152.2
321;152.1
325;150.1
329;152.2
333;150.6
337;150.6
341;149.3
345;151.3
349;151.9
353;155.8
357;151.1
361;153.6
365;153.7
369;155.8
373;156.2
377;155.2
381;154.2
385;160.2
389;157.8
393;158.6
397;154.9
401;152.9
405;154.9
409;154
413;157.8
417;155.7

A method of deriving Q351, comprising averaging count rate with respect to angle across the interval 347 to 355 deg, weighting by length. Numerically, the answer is 154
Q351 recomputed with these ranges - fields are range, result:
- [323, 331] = 151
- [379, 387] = 157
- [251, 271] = 147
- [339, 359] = 152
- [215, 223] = 150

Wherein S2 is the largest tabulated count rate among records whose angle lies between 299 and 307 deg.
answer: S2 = 148.6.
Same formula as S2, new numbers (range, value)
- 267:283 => 151.9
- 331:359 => 155.8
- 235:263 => 151.7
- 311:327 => 153.8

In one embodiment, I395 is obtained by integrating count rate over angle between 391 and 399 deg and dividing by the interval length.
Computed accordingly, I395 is 157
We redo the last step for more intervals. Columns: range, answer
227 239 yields 148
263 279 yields 150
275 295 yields 148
